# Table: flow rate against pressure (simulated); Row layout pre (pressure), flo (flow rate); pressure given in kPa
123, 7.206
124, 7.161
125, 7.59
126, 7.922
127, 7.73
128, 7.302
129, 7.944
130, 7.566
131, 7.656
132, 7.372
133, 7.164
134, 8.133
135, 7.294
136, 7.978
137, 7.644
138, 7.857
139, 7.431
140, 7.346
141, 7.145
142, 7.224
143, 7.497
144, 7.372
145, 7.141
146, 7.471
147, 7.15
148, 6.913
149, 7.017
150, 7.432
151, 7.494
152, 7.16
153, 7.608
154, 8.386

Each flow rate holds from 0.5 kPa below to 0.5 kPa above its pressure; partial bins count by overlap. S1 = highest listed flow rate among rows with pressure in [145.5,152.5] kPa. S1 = 7.494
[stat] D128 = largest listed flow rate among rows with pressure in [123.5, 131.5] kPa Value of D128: 7.944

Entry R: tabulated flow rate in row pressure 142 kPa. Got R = 7.224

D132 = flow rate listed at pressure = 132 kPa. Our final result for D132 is 7.372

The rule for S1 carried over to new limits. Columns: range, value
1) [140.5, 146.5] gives 7.497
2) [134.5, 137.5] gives 7.978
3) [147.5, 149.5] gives 7.017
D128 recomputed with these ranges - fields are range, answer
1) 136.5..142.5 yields 7.857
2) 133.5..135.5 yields 8.133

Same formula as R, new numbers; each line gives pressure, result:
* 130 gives 7.566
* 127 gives 7.73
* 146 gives 7.471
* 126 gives 7.922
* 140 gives 7.346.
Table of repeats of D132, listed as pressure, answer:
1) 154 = 8.386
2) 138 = 7.857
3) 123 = 7.206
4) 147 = 7.15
